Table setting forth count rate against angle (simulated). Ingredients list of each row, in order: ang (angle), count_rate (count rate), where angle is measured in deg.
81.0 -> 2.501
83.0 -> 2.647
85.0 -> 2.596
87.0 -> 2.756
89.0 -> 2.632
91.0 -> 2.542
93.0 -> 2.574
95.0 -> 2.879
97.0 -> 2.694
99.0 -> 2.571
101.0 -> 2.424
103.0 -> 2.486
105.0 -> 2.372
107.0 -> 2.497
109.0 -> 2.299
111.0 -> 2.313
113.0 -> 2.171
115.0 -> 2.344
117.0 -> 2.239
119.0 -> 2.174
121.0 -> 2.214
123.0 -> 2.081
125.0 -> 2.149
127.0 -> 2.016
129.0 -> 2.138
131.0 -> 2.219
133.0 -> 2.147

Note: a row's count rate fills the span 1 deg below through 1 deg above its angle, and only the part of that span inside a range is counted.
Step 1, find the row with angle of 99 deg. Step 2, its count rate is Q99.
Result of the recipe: 2.571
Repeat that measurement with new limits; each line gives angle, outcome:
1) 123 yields 2.081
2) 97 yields 2.694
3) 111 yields 2.313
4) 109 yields 2.299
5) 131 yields 2.219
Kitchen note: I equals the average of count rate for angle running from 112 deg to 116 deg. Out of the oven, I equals 2.26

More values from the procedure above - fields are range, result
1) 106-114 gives 2.32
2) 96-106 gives 2.51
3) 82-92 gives 2.63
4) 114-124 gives 2.21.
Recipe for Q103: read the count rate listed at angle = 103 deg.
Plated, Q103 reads 2.486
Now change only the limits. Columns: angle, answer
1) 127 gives 2.016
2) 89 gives 2.632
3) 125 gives 2.149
